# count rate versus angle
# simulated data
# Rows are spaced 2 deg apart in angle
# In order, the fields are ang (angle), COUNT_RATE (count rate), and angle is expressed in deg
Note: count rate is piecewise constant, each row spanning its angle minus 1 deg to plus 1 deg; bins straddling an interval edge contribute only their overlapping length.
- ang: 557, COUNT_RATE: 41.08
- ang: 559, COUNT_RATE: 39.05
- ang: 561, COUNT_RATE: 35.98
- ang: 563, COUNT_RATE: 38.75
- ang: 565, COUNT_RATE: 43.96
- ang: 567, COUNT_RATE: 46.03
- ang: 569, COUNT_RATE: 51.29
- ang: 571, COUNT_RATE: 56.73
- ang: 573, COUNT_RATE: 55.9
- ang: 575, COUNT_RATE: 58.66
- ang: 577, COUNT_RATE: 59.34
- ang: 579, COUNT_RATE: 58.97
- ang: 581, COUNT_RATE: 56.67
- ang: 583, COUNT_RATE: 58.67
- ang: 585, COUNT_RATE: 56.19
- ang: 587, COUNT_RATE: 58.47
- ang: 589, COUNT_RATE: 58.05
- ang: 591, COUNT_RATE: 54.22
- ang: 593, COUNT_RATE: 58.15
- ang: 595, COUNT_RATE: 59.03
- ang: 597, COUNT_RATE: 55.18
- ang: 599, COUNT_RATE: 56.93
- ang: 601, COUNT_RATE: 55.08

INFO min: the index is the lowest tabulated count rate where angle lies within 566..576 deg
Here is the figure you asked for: 46.03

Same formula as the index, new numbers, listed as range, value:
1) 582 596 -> 54.22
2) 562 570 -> 38.75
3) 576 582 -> 56.67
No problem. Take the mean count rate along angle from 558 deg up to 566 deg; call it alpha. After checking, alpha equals 39.4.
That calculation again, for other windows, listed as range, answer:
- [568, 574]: 54.6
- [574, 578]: 59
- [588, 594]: 56.8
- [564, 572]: 49.5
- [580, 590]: 57.6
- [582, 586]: 57.4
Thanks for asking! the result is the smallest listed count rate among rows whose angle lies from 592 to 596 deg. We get 58.15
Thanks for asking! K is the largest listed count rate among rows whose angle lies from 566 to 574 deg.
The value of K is 56.73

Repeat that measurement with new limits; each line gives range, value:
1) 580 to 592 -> 58.67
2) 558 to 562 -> 39.05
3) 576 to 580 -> 59.34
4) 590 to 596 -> 59.03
